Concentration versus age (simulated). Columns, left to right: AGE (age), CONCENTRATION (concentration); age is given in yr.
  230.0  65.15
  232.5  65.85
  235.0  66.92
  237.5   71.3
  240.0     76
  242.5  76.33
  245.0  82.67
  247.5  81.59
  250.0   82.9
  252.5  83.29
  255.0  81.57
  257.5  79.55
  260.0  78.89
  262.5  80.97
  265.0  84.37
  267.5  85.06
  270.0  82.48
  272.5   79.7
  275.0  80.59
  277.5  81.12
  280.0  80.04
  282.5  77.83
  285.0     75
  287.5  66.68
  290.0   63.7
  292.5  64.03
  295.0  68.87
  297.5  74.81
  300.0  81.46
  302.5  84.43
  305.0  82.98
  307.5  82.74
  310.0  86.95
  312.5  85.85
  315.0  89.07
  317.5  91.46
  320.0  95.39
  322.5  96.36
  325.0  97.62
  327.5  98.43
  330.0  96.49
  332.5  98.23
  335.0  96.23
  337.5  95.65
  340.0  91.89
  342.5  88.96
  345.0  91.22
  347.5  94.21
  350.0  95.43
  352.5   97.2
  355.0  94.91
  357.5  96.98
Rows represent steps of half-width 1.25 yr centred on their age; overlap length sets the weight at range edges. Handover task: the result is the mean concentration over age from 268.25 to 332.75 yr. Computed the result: 82.9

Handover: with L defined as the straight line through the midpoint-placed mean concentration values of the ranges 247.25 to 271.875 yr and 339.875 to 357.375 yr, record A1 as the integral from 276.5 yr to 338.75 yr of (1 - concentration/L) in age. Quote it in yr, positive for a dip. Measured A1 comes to 2.9 yr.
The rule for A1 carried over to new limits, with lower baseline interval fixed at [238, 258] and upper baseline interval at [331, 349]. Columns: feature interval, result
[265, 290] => 1.8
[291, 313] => 2.4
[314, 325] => -0.3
